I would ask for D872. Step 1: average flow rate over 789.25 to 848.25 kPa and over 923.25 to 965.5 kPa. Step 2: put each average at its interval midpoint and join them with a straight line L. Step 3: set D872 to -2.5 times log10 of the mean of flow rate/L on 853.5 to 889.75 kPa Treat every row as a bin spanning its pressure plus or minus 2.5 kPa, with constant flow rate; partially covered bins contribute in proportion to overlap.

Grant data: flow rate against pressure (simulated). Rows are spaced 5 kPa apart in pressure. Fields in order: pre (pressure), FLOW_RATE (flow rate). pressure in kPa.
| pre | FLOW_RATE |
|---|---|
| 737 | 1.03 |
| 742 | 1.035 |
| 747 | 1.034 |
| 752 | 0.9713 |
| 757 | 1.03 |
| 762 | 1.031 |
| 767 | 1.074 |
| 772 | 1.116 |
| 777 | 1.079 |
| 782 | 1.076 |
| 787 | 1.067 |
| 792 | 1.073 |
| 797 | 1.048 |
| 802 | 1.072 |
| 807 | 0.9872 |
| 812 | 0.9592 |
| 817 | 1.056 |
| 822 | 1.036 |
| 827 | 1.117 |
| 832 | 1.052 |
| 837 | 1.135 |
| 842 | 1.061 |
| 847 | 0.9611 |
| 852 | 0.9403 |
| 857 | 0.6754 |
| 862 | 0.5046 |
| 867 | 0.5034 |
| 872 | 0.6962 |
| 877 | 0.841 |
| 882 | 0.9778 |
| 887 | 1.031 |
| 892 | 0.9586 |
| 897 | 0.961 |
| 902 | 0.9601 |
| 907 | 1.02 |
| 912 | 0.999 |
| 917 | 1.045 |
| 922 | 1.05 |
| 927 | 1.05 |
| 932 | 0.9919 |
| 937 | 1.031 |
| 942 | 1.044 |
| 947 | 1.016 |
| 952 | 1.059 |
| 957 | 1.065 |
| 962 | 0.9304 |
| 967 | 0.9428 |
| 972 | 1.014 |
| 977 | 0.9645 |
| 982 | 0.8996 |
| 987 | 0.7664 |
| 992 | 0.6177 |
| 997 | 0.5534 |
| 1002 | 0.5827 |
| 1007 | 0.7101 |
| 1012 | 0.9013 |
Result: 0.35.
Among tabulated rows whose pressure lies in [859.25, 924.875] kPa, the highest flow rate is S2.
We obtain 1.05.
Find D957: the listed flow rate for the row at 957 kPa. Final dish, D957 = 1.065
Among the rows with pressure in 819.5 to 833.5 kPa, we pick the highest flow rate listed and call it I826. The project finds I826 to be 1.117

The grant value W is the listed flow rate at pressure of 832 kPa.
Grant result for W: 1.052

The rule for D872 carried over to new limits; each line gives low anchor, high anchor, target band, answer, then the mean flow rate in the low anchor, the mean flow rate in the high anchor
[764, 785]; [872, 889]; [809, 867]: 0.055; 1.08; 0.91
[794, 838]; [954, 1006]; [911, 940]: -0.141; 1.05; 0.832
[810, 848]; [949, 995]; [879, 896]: 0.015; 1.05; 0.915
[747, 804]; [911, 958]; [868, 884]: 0.285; 1.06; 1.04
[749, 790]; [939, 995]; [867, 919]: 0.060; 1.06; 0.936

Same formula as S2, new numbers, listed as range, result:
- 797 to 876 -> 1.135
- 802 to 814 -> 1.072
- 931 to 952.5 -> 1.059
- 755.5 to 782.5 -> 1.116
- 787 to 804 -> 1.073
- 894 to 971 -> 1.065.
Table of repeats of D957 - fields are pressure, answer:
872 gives 0.6962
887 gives 1.031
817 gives 1.056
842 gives 1.061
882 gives 0.9778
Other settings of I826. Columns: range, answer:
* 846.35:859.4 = 0.9611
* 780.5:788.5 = 1.076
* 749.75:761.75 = 1.03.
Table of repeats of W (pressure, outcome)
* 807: 0.9872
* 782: 1.076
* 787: 1.067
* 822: 1.036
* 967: 0.9428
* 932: 0.9919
